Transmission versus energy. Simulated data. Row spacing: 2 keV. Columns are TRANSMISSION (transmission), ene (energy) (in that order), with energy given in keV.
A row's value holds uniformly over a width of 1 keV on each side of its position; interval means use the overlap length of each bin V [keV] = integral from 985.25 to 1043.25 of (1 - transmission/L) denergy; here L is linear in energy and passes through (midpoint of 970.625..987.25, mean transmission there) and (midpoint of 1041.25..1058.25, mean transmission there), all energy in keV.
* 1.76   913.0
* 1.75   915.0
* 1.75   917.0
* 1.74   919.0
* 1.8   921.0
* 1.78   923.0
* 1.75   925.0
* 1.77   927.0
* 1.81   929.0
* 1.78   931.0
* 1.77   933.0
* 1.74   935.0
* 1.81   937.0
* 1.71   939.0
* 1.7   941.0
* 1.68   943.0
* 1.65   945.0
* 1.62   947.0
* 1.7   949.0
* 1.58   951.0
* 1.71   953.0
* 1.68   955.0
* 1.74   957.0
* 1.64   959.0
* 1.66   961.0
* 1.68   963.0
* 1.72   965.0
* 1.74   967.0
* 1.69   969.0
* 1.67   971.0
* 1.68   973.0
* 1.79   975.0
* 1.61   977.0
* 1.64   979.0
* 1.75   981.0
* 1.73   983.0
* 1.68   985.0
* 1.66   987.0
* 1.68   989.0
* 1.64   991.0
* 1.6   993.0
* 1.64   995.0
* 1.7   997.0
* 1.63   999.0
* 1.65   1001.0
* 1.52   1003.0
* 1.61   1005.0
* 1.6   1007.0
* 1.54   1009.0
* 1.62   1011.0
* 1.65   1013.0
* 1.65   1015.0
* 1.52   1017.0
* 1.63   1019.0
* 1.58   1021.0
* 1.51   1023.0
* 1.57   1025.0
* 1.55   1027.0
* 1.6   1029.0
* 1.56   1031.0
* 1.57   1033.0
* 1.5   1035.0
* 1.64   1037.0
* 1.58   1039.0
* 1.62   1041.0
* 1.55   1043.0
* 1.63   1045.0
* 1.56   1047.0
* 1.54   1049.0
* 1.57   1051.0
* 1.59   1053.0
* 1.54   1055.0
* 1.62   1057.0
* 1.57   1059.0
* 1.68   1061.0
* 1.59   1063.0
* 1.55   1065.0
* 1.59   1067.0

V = 1.2 keV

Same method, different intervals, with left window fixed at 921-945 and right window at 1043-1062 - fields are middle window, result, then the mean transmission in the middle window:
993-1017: 0.6 keV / 1.61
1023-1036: 0.5 keV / 1.55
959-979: 0.2 keV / 1.69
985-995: 0.2 keV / 1.65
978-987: -0.1 keV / 1.7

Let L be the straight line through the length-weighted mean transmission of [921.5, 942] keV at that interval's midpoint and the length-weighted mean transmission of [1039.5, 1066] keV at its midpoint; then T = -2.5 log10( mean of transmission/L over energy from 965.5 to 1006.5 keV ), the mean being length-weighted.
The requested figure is 0.01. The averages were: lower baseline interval 1.76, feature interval 1.67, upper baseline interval 1.59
